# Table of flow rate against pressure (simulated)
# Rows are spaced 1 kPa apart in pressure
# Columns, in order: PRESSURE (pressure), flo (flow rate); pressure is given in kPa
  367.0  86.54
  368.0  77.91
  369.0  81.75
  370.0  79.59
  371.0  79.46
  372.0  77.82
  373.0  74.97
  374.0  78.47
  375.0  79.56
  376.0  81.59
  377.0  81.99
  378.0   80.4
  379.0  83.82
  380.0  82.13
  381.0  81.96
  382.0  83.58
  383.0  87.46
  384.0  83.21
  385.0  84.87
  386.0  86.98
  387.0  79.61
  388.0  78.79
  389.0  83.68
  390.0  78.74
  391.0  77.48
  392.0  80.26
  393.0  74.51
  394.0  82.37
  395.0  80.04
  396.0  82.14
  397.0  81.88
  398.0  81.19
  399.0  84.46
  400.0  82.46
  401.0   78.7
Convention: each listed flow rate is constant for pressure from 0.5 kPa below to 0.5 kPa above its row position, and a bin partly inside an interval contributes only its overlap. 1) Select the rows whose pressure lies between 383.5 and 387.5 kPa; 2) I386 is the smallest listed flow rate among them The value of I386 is 79.61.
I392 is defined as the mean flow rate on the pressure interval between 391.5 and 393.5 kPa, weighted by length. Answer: 77.4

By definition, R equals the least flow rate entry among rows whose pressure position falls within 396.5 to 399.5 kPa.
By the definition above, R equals 81.19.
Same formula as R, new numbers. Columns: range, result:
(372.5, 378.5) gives 74.97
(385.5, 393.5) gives 74.51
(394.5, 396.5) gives 80.04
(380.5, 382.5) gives 81.96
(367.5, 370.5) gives 77.91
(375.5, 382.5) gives 80.4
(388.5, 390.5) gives 78.74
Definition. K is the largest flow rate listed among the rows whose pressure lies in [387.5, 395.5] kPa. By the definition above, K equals 83.68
